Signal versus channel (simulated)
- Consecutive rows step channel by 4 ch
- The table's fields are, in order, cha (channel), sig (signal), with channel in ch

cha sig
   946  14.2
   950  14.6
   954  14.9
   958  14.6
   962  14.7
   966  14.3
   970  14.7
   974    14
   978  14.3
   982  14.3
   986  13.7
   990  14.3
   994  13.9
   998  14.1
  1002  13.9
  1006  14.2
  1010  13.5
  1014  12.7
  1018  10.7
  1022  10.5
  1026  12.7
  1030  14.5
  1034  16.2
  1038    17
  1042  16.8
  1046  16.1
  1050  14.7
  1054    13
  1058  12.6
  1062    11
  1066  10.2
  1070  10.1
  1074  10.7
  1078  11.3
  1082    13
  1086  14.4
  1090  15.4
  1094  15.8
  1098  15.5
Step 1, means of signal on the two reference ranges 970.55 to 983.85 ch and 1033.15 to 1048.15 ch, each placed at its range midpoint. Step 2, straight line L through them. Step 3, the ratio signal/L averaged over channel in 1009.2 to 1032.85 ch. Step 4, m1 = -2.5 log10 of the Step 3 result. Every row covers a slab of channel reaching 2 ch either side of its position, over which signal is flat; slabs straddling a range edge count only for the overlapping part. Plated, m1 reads 0.26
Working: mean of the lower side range 14.3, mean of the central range 12.5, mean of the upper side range 16.5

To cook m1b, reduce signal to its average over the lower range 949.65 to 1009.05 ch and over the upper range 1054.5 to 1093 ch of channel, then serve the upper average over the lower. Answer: 0.86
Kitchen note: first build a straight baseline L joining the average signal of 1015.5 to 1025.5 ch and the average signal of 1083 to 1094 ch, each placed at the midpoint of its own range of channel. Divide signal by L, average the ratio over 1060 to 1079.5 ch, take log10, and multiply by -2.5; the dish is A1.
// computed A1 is 0.28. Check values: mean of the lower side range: 11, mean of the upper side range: 14.9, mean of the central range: 10.6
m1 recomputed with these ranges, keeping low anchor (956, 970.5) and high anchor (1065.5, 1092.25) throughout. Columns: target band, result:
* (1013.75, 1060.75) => -0.069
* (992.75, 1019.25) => 0.031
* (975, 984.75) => 0.001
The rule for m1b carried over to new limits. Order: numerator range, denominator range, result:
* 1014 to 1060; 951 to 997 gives 0.98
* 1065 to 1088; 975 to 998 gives 0.83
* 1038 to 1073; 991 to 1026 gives 1.02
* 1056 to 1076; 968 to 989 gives 0.77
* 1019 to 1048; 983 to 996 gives 1.05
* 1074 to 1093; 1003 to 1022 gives 1.06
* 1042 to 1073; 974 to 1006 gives 0.91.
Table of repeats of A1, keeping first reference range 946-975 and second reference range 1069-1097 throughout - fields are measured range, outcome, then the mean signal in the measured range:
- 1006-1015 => 0.05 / 13.4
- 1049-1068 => 0.11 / 12.2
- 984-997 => 0.02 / 14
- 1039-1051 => -0.18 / 16.1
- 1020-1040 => -0.03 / 14.2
